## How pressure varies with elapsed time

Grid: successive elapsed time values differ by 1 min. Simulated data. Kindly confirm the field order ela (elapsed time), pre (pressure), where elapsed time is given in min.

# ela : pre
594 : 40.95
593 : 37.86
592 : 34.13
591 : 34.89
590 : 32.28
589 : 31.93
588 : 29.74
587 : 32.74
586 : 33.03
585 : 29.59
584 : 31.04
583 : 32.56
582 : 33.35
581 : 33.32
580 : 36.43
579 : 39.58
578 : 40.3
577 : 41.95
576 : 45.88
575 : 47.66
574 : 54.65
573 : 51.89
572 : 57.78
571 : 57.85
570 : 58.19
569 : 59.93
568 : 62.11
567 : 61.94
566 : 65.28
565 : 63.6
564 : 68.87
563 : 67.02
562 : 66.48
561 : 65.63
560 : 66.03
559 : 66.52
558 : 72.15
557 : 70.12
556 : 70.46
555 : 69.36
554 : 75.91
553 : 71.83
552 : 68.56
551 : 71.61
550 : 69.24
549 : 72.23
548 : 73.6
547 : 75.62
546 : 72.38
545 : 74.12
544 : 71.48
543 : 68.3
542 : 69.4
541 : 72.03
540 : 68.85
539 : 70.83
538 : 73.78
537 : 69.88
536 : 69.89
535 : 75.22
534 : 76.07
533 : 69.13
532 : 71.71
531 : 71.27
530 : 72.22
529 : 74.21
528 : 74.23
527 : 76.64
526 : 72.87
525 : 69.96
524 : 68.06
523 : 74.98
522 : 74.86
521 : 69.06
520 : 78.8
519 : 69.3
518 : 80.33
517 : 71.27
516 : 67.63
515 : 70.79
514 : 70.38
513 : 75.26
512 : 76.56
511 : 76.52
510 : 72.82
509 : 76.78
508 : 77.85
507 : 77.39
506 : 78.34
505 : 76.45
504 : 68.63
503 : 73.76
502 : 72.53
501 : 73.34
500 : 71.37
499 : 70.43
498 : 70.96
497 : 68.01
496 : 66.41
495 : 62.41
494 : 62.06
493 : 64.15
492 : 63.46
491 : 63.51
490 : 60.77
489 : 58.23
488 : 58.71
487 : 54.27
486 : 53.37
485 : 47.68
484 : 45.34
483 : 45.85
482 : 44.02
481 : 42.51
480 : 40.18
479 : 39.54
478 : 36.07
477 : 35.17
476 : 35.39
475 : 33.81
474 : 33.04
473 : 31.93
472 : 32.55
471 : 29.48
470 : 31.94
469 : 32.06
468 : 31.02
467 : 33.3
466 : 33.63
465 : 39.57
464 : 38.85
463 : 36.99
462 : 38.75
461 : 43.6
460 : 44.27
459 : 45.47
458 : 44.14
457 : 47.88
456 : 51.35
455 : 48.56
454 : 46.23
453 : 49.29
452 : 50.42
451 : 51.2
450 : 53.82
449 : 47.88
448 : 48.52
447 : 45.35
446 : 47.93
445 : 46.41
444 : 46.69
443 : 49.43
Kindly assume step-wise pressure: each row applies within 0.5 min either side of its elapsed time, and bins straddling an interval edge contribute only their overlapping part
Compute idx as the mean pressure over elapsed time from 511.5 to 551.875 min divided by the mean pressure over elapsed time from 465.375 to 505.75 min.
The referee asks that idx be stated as 1.41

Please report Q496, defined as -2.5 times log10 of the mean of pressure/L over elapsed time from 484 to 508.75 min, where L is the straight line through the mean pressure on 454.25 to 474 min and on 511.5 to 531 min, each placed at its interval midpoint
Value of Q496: -0.14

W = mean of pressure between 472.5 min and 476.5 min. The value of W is 33.5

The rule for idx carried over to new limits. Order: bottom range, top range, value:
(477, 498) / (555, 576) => 1.16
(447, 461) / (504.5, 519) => 1.55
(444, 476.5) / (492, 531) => 1.74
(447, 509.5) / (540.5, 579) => 1.25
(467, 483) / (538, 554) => 2.01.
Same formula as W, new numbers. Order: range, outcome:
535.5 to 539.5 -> 71.1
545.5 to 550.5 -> 72.6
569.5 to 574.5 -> 56.1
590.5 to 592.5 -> 34.5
